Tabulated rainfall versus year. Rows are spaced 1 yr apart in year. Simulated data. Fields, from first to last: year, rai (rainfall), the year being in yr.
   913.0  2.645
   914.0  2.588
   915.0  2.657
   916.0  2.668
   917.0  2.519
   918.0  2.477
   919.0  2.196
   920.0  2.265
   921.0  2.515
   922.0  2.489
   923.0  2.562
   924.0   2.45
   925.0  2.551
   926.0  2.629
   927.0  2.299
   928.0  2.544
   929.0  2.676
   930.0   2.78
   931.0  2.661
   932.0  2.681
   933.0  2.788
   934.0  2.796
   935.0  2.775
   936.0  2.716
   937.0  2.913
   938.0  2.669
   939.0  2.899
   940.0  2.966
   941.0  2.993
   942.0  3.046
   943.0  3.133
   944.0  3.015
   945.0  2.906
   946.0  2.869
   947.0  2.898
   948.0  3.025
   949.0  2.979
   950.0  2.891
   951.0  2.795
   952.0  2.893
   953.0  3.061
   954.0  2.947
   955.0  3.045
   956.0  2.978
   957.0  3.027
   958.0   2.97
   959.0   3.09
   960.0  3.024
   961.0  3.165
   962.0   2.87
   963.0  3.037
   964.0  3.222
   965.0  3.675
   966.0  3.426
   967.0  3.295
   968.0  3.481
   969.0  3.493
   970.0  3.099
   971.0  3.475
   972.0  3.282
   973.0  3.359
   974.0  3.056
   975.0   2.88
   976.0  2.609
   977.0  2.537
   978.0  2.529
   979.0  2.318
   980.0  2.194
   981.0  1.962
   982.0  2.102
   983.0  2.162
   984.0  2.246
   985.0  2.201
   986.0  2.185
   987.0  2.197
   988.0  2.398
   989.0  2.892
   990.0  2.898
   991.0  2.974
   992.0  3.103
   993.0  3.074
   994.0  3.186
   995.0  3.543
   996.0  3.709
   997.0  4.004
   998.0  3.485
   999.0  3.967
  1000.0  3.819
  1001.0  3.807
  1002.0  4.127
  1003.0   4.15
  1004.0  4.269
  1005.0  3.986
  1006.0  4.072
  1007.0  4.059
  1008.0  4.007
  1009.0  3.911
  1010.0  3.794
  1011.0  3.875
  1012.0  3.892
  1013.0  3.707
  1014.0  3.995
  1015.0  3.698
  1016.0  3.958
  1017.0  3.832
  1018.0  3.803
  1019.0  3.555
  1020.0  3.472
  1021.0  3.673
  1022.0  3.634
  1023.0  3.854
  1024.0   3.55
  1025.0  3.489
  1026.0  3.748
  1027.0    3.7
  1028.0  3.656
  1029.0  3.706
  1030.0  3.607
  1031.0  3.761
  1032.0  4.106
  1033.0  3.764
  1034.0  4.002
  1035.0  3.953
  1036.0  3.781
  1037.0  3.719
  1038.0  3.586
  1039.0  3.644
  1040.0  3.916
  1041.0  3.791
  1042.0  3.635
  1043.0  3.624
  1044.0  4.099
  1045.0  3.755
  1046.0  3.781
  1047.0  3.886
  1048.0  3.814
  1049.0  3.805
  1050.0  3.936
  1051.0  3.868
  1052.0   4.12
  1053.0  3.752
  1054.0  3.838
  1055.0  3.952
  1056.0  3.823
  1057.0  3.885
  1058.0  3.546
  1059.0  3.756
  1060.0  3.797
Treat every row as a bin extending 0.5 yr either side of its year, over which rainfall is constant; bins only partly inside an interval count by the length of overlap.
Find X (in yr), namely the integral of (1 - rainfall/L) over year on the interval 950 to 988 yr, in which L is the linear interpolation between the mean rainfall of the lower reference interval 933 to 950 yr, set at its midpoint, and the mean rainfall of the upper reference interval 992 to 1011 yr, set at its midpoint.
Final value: 5.10 yr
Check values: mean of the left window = 2.91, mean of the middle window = 2.86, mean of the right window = 3.81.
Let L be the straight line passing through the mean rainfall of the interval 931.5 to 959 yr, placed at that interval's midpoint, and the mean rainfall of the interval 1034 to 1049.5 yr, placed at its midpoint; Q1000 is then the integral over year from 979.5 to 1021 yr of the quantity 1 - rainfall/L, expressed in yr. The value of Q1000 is 0.7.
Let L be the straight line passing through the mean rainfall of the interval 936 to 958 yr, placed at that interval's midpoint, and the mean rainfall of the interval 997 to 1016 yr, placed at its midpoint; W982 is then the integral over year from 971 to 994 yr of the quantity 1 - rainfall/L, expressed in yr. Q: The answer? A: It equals 5.8 yr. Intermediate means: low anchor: 2.95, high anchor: 3.93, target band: 2.63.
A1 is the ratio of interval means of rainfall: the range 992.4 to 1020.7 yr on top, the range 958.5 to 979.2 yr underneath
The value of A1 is 1.2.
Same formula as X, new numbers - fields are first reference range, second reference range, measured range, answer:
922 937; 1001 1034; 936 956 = -0.5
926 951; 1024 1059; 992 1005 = -1.4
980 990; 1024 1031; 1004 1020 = -3.7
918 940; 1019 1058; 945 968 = -1.2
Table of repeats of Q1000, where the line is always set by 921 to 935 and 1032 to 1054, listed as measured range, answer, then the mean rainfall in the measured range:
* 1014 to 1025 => -0.4 yr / 3.71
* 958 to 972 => -1.1 yr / 3.25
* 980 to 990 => 2.9 yr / 2.29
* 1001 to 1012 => -1.8 yr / 4.01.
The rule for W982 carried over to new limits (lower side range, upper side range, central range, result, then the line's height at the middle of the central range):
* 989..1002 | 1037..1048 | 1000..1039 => -2.16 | 3.62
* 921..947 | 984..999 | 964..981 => -0.61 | 2.92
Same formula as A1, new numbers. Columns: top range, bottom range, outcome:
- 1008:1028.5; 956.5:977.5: 1.19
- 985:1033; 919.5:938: 1.38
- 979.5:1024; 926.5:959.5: 1.18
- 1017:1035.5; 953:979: 1.21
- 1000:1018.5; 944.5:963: 1.33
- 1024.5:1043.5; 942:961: 1.26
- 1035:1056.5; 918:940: 1.46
